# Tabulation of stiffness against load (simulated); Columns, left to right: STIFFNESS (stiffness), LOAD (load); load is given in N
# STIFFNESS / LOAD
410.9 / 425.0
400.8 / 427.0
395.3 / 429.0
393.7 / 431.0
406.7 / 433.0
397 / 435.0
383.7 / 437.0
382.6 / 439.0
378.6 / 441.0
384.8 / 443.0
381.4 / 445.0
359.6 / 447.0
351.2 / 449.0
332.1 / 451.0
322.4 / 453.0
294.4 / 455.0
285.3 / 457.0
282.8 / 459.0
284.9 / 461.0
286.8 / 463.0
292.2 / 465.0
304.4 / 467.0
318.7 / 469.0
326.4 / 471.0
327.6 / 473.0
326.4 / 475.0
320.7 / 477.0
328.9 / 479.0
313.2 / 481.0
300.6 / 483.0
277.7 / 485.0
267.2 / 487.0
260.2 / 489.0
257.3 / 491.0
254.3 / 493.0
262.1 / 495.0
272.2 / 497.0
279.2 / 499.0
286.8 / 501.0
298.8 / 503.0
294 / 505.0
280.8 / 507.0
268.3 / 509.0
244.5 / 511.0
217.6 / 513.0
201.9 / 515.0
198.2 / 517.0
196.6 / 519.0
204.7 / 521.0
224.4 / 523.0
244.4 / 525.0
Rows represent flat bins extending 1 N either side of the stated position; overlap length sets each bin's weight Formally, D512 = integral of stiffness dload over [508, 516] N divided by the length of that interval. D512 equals 233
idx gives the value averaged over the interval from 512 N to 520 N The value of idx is 204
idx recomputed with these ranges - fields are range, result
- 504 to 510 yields 281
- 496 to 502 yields 279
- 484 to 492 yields 266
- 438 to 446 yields 382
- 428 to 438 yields 395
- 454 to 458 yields 290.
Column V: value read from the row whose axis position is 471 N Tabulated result 326.4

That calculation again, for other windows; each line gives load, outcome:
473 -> 327.6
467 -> 304.4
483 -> 300.6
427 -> 400.8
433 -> 406.7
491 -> 257.3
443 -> 384.8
